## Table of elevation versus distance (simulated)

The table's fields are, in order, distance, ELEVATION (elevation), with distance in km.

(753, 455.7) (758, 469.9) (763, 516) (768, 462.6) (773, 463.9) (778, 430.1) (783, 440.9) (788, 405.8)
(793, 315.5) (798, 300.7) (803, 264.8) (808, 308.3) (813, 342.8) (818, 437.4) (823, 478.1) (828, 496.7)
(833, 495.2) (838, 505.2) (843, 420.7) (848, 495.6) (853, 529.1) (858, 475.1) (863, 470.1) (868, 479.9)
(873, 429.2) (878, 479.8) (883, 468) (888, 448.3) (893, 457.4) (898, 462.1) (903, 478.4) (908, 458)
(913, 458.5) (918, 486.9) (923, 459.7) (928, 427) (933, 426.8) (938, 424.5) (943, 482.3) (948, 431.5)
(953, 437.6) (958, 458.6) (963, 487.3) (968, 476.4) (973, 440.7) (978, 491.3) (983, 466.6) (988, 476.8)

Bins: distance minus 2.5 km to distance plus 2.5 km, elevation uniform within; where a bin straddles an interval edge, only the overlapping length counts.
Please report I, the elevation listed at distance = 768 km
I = 462.6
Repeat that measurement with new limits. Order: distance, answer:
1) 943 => 482.3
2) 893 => 457.4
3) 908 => 458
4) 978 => 491.3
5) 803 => 264.8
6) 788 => 405.8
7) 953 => 437.6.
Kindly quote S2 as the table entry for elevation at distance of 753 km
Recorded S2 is 455.7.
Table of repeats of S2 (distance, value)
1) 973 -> 440.7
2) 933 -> 426.8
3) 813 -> 342.8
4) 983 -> 466.6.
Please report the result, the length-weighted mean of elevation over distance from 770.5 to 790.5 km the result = 435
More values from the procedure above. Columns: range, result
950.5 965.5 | 461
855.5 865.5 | 473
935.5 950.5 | 446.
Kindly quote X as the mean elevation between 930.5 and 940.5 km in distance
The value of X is 426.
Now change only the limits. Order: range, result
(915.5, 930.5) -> 458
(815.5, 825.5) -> 458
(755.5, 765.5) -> 493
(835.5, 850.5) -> 474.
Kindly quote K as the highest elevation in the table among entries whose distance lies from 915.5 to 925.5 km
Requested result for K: 486.9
